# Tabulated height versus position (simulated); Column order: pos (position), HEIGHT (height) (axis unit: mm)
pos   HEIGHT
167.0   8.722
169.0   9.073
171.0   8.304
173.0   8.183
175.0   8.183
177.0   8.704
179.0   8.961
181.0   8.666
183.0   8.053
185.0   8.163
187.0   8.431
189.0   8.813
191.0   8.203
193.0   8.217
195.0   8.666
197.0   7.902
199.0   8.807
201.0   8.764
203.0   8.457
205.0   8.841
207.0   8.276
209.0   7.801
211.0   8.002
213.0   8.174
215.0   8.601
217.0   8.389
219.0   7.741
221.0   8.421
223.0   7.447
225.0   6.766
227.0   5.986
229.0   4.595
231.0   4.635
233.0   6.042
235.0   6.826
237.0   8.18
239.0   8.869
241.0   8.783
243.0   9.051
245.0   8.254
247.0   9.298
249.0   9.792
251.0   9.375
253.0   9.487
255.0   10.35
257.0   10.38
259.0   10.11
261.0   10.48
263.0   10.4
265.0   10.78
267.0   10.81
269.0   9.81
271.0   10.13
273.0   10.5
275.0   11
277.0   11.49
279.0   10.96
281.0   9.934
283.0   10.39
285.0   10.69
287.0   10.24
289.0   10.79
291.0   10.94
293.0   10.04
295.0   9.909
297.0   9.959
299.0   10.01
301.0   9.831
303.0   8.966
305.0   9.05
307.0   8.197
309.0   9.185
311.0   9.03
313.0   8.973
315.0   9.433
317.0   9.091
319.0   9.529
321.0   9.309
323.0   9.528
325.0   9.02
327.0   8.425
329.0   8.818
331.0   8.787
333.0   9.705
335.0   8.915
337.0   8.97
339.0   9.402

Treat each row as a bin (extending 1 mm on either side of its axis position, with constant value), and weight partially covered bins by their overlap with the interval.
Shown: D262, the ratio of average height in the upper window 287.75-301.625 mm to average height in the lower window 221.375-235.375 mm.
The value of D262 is 1.67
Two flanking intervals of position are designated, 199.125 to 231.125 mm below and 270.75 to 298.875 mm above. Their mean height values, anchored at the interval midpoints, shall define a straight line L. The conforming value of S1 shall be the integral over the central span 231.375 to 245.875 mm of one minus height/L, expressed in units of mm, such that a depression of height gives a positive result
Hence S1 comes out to 1.3 mm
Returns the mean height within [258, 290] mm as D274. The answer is 10.5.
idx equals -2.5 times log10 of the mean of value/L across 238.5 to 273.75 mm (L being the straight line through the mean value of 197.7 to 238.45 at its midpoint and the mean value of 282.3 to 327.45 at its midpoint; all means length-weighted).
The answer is -0.16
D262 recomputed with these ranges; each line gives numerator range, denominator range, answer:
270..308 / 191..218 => 1.21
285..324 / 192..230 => 1.22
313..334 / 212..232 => 1.29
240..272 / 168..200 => 1.16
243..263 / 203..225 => 1.20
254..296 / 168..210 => 1.24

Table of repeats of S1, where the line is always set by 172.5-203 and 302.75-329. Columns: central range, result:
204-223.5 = 0.9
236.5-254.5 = -0.7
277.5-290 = -2.3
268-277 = -1.7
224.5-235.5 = 3.7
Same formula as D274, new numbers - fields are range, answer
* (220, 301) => 9.3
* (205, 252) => 7.82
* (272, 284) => 10.7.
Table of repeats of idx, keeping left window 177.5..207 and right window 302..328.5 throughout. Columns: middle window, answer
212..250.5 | 0.13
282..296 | -0.17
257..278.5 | -0.19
